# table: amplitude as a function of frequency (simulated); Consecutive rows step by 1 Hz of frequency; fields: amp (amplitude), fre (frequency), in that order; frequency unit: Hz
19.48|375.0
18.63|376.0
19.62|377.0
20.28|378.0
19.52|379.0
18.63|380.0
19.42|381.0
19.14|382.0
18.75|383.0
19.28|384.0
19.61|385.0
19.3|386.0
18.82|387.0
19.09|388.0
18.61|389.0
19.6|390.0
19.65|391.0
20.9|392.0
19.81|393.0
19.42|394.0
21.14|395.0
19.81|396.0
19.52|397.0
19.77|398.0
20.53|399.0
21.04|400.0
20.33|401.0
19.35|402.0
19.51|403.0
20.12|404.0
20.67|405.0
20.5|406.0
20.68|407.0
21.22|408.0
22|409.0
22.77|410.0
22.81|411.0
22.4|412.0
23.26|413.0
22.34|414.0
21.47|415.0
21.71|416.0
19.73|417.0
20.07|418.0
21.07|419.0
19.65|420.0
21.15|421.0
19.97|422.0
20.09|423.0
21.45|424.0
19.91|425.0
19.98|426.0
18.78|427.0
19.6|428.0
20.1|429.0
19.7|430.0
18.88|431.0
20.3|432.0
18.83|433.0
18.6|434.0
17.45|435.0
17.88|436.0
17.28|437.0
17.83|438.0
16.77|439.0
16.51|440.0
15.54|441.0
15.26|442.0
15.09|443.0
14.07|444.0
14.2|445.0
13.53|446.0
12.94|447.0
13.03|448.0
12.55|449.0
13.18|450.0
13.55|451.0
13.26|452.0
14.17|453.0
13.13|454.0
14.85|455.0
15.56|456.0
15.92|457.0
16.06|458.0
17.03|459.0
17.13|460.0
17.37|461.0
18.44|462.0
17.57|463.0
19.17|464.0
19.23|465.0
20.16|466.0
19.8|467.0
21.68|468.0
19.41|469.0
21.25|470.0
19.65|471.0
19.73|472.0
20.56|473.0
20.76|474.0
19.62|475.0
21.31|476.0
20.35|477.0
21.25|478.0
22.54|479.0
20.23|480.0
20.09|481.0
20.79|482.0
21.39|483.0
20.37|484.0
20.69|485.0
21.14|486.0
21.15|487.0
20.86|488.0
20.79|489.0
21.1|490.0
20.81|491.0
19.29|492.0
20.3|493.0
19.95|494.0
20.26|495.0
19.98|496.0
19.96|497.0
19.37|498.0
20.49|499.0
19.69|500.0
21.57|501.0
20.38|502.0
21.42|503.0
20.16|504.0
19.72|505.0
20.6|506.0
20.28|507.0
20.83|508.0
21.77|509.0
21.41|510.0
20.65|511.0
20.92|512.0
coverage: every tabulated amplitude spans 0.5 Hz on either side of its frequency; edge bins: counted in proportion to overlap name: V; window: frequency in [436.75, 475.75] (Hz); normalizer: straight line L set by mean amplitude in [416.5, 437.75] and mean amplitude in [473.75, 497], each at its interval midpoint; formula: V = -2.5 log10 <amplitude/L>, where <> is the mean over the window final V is 0.20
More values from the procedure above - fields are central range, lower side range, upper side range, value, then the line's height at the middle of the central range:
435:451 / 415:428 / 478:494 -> 0.332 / 20.5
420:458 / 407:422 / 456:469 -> 0.183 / 19.8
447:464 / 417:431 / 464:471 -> 0.302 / 20.1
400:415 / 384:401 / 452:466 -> -0.120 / 19.1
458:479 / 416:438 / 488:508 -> 0.025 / 20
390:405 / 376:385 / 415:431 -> -0.022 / 19.7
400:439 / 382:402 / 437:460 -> -0.167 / 17.3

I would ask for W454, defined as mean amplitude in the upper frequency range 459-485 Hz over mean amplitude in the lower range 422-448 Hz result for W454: 1.1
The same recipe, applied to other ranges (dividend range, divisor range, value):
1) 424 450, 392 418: 0.81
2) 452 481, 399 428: 0.89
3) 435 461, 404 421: 0.71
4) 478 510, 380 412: 1.02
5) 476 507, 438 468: 1.30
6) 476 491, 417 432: 1.04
